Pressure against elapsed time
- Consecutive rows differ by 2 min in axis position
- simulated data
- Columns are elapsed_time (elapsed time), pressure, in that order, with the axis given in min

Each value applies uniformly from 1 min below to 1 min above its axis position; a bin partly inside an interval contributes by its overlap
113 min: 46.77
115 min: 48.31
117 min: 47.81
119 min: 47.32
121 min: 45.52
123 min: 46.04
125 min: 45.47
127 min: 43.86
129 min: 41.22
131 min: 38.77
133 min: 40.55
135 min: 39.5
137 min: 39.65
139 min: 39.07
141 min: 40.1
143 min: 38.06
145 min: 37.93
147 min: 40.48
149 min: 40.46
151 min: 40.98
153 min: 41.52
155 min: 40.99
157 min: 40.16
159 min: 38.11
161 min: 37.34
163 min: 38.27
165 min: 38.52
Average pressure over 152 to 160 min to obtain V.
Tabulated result 40.2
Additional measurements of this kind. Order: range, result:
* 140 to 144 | 39.1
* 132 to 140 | 39.7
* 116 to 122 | 46.9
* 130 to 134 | 39.7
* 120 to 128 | 45.2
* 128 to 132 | 40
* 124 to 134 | 42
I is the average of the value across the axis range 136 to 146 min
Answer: 39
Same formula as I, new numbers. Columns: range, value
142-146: 38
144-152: 40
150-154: 41.2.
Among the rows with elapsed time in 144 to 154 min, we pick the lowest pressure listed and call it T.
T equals 37.93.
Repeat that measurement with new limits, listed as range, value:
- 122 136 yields 38.77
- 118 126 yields 45.47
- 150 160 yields 38.11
